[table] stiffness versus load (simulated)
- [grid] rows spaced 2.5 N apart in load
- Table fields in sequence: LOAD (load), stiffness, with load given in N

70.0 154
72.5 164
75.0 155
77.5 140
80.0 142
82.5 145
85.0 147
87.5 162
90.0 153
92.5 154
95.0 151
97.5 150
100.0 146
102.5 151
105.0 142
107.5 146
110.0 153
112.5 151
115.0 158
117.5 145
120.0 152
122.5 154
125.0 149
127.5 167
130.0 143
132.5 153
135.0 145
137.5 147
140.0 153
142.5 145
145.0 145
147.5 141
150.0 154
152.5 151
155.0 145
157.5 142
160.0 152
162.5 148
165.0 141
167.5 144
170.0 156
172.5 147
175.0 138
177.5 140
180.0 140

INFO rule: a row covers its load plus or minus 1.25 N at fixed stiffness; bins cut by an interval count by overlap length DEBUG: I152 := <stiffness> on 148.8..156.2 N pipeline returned 150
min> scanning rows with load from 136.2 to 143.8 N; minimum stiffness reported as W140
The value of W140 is 145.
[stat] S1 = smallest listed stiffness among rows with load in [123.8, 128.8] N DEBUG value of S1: 149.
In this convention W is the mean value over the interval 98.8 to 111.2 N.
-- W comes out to 148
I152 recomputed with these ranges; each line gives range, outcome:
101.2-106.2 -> 147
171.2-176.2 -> 143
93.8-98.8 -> 150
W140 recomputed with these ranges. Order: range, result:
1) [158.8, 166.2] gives 141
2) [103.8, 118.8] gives 142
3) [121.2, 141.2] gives 143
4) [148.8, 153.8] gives 151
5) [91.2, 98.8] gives 150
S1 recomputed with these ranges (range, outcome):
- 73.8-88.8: 140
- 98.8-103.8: 146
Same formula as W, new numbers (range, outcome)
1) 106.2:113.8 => 150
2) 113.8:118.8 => 151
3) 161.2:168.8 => 144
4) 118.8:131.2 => 153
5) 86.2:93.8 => 156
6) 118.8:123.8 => 153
